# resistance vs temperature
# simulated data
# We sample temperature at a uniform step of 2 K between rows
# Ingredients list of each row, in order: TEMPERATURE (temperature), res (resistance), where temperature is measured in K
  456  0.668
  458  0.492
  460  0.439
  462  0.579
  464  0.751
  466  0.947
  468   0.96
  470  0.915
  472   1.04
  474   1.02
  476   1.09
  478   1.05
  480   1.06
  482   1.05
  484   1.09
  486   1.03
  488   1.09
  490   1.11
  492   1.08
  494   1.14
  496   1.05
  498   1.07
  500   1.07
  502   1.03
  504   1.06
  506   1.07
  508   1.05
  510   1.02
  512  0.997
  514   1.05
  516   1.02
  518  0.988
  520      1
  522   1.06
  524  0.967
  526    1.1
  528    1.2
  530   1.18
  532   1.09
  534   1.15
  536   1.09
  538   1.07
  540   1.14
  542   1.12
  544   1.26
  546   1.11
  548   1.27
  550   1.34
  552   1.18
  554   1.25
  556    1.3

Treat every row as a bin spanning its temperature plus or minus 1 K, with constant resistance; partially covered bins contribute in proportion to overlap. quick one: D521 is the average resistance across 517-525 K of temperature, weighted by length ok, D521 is 1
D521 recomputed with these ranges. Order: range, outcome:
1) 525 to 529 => 1.15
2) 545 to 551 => 1.24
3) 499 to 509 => 1.06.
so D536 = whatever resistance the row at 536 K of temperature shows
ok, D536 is 1.09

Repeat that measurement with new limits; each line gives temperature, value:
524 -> 0.967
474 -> 1.02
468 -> 0.96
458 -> 0.492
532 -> 1.09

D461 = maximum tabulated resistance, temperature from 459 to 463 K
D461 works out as 0.579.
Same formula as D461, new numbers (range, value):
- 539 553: 1.34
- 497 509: 1.07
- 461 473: 1.04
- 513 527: 1.1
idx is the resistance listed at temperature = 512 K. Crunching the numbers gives 0.997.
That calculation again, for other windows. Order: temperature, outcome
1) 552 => 1.18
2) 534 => 1.15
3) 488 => 1.09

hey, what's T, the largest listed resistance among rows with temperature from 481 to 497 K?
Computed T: 1.14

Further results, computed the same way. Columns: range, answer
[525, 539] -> 1.2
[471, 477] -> 1.09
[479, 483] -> 1.06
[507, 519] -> 1.05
